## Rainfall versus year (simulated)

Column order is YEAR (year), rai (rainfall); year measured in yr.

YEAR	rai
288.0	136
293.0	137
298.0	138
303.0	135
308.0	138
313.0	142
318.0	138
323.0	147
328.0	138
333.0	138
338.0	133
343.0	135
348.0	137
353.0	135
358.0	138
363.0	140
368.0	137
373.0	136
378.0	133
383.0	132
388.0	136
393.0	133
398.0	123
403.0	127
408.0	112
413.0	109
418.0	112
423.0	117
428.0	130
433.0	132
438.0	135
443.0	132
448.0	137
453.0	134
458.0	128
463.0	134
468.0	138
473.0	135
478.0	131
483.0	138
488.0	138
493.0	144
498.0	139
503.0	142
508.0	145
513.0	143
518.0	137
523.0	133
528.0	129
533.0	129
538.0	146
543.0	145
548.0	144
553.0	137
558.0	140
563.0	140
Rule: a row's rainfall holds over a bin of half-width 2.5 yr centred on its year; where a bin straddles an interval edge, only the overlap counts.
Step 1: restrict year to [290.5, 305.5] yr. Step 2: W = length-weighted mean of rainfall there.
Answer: 137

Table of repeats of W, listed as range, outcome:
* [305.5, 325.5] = 141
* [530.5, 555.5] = 140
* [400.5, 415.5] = 116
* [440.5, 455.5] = 134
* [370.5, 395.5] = 134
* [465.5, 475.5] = 136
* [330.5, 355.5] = 136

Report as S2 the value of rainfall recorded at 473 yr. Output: 135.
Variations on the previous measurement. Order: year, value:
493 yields 144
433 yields 132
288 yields 136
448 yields 137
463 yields 134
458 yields 128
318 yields 138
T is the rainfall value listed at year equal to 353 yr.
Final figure 135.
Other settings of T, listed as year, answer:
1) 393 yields 133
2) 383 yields 132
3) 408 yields 112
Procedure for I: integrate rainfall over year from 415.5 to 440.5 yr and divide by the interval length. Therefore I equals 125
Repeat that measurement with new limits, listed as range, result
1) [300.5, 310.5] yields 136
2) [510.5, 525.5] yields 138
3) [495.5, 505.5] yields 140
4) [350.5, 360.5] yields 136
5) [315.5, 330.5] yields 141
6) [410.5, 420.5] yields 110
